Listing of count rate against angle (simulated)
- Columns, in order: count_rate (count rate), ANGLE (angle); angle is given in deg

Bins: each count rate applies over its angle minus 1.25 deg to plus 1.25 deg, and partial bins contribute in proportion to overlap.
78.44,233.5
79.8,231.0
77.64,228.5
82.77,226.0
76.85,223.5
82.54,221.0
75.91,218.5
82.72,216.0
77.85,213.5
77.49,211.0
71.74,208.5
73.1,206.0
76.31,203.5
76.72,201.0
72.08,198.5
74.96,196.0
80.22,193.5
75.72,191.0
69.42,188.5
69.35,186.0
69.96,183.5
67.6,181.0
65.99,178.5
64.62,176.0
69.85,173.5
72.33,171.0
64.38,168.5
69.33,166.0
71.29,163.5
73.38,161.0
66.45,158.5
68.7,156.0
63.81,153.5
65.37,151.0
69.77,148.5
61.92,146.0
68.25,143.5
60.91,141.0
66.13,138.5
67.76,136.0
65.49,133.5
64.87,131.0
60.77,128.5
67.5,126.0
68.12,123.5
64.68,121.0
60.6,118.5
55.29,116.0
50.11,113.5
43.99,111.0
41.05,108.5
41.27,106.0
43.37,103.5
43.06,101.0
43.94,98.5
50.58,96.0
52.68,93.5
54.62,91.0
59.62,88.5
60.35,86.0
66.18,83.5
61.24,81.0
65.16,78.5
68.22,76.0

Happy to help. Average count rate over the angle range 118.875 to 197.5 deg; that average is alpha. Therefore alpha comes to 68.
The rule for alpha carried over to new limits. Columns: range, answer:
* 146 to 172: 68.1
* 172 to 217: 73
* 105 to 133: 56.6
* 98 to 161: 59.4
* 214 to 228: 79.9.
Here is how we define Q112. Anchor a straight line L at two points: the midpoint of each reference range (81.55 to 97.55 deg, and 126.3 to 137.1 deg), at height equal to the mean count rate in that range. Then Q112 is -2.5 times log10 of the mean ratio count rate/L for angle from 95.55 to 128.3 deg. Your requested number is 0.18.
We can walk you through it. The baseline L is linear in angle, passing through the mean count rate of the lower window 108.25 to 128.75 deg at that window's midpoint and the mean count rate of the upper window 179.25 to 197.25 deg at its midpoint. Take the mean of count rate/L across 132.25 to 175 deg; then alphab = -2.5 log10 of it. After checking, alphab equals -0.04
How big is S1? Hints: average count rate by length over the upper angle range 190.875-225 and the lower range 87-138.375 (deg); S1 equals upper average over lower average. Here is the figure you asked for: 1.39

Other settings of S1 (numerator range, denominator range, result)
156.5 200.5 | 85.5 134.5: 1.29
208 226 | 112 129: 1.29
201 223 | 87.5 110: 1.62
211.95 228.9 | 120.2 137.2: 1.21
